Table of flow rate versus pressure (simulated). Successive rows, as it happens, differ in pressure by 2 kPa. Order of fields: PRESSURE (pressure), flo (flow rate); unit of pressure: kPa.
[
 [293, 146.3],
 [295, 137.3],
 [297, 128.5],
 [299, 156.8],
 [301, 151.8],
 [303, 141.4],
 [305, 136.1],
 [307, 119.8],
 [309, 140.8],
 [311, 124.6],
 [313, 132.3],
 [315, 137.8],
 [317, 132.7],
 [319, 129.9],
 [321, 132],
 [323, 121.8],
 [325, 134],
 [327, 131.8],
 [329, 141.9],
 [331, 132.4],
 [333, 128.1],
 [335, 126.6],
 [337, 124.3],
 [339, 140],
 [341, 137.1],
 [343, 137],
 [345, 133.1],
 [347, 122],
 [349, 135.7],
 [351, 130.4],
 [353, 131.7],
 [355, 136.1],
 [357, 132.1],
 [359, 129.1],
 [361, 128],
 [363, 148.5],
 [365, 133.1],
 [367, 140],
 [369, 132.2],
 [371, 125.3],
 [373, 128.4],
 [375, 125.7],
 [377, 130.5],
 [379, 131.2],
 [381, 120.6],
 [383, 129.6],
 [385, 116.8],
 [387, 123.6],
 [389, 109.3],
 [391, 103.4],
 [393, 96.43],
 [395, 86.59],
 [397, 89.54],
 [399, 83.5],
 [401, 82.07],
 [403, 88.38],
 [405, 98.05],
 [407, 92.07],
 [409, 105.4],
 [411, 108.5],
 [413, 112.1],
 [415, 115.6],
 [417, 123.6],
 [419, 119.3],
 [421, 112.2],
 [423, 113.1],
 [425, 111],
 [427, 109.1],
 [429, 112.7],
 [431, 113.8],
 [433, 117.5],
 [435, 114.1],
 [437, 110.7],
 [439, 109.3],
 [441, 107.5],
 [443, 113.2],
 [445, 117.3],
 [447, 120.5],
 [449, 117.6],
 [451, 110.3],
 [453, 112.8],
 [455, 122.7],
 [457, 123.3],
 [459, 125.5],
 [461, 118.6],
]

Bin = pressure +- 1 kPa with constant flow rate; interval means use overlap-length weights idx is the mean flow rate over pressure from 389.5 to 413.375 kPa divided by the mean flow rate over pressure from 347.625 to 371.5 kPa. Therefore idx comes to 0.7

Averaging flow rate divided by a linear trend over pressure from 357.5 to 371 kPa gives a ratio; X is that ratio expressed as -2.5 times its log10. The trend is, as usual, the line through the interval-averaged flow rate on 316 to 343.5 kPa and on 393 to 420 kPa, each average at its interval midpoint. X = -0.14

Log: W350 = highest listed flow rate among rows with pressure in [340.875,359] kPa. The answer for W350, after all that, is 137.1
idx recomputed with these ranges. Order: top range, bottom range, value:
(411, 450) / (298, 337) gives 0.85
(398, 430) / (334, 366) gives 0.79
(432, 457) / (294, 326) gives 0.85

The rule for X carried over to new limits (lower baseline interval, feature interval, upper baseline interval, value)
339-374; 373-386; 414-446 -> 0.01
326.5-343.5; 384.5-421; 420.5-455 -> 0.17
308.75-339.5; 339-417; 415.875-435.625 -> 0.04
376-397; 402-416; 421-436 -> 0.10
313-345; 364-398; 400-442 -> 0.00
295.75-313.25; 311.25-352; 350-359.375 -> 0.02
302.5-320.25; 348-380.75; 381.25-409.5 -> -0.17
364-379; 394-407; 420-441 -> 0.35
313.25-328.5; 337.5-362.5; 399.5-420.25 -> -0.09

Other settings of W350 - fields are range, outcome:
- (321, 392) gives 148.5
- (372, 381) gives 131.2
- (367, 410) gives 140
